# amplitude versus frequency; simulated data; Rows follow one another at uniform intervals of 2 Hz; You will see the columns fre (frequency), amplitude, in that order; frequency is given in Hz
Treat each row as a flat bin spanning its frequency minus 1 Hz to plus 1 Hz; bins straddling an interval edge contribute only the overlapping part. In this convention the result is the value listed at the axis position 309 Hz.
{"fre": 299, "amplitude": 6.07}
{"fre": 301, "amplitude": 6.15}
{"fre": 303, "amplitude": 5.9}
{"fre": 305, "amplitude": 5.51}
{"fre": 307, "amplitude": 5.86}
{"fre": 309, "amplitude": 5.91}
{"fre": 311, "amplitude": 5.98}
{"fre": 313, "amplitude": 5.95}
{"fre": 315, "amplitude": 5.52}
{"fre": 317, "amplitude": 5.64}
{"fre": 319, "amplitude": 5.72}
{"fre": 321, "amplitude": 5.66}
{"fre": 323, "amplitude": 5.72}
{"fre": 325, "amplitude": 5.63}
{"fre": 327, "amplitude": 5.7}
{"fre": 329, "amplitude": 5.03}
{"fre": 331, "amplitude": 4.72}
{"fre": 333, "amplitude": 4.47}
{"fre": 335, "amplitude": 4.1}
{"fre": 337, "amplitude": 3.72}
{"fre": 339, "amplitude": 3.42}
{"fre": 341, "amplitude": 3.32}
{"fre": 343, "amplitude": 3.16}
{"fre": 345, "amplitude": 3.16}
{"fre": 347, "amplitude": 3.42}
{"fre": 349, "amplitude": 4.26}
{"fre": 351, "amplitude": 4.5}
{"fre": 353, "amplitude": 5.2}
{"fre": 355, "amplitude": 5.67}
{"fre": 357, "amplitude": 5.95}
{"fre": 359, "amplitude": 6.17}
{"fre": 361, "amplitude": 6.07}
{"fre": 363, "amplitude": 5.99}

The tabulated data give 5.91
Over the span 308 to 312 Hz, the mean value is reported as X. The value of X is 5.95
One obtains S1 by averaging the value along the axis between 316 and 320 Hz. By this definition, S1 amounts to 5.68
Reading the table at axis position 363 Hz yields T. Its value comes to 5.99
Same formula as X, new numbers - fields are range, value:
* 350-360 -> 5.5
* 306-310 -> 5.88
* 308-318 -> 5.8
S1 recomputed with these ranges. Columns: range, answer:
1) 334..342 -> 3.64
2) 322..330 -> 5.52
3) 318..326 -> 5.68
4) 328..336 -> 4.58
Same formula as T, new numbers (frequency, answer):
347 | 3.42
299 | 6.07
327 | 5.7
